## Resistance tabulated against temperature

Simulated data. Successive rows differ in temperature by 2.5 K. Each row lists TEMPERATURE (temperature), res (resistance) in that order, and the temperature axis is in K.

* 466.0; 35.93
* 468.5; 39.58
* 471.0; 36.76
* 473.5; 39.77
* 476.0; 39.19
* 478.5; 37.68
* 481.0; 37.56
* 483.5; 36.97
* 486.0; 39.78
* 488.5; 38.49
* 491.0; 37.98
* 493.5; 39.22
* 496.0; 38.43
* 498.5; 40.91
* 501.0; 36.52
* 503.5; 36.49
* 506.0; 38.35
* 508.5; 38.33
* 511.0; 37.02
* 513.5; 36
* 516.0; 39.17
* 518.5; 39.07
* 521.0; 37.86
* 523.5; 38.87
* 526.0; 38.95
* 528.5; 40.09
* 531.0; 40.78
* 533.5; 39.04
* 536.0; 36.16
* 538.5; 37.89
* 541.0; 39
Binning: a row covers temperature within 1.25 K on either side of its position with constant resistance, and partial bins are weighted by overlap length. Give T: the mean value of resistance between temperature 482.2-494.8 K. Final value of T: 38.5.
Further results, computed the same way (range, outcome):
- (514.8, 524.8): 38.7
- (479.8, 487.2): 38.1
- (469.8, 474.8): 38.3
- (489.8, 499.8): 39.1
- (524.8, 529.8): 39.5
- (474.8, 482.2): 38.1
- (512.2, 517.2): 37.6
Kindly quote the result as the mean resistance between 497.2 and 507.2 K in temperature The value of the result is 38.1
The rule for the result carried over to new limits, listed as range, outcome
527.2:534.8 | 39.9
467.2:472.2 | 38.2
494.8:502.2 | 38.6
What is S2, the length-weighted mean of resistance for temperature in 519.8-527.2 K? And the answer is 38.6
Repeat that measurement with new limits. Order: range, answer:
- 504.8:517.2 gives 37.8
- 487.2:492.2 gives 38.3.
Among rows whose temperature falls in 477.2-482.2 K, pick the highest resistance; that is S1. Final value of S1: 37.68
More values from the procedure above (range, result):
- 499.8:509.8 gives 38.35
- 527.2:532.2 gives 40.78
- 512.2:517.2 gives 39.17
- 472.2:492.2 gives 39.78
